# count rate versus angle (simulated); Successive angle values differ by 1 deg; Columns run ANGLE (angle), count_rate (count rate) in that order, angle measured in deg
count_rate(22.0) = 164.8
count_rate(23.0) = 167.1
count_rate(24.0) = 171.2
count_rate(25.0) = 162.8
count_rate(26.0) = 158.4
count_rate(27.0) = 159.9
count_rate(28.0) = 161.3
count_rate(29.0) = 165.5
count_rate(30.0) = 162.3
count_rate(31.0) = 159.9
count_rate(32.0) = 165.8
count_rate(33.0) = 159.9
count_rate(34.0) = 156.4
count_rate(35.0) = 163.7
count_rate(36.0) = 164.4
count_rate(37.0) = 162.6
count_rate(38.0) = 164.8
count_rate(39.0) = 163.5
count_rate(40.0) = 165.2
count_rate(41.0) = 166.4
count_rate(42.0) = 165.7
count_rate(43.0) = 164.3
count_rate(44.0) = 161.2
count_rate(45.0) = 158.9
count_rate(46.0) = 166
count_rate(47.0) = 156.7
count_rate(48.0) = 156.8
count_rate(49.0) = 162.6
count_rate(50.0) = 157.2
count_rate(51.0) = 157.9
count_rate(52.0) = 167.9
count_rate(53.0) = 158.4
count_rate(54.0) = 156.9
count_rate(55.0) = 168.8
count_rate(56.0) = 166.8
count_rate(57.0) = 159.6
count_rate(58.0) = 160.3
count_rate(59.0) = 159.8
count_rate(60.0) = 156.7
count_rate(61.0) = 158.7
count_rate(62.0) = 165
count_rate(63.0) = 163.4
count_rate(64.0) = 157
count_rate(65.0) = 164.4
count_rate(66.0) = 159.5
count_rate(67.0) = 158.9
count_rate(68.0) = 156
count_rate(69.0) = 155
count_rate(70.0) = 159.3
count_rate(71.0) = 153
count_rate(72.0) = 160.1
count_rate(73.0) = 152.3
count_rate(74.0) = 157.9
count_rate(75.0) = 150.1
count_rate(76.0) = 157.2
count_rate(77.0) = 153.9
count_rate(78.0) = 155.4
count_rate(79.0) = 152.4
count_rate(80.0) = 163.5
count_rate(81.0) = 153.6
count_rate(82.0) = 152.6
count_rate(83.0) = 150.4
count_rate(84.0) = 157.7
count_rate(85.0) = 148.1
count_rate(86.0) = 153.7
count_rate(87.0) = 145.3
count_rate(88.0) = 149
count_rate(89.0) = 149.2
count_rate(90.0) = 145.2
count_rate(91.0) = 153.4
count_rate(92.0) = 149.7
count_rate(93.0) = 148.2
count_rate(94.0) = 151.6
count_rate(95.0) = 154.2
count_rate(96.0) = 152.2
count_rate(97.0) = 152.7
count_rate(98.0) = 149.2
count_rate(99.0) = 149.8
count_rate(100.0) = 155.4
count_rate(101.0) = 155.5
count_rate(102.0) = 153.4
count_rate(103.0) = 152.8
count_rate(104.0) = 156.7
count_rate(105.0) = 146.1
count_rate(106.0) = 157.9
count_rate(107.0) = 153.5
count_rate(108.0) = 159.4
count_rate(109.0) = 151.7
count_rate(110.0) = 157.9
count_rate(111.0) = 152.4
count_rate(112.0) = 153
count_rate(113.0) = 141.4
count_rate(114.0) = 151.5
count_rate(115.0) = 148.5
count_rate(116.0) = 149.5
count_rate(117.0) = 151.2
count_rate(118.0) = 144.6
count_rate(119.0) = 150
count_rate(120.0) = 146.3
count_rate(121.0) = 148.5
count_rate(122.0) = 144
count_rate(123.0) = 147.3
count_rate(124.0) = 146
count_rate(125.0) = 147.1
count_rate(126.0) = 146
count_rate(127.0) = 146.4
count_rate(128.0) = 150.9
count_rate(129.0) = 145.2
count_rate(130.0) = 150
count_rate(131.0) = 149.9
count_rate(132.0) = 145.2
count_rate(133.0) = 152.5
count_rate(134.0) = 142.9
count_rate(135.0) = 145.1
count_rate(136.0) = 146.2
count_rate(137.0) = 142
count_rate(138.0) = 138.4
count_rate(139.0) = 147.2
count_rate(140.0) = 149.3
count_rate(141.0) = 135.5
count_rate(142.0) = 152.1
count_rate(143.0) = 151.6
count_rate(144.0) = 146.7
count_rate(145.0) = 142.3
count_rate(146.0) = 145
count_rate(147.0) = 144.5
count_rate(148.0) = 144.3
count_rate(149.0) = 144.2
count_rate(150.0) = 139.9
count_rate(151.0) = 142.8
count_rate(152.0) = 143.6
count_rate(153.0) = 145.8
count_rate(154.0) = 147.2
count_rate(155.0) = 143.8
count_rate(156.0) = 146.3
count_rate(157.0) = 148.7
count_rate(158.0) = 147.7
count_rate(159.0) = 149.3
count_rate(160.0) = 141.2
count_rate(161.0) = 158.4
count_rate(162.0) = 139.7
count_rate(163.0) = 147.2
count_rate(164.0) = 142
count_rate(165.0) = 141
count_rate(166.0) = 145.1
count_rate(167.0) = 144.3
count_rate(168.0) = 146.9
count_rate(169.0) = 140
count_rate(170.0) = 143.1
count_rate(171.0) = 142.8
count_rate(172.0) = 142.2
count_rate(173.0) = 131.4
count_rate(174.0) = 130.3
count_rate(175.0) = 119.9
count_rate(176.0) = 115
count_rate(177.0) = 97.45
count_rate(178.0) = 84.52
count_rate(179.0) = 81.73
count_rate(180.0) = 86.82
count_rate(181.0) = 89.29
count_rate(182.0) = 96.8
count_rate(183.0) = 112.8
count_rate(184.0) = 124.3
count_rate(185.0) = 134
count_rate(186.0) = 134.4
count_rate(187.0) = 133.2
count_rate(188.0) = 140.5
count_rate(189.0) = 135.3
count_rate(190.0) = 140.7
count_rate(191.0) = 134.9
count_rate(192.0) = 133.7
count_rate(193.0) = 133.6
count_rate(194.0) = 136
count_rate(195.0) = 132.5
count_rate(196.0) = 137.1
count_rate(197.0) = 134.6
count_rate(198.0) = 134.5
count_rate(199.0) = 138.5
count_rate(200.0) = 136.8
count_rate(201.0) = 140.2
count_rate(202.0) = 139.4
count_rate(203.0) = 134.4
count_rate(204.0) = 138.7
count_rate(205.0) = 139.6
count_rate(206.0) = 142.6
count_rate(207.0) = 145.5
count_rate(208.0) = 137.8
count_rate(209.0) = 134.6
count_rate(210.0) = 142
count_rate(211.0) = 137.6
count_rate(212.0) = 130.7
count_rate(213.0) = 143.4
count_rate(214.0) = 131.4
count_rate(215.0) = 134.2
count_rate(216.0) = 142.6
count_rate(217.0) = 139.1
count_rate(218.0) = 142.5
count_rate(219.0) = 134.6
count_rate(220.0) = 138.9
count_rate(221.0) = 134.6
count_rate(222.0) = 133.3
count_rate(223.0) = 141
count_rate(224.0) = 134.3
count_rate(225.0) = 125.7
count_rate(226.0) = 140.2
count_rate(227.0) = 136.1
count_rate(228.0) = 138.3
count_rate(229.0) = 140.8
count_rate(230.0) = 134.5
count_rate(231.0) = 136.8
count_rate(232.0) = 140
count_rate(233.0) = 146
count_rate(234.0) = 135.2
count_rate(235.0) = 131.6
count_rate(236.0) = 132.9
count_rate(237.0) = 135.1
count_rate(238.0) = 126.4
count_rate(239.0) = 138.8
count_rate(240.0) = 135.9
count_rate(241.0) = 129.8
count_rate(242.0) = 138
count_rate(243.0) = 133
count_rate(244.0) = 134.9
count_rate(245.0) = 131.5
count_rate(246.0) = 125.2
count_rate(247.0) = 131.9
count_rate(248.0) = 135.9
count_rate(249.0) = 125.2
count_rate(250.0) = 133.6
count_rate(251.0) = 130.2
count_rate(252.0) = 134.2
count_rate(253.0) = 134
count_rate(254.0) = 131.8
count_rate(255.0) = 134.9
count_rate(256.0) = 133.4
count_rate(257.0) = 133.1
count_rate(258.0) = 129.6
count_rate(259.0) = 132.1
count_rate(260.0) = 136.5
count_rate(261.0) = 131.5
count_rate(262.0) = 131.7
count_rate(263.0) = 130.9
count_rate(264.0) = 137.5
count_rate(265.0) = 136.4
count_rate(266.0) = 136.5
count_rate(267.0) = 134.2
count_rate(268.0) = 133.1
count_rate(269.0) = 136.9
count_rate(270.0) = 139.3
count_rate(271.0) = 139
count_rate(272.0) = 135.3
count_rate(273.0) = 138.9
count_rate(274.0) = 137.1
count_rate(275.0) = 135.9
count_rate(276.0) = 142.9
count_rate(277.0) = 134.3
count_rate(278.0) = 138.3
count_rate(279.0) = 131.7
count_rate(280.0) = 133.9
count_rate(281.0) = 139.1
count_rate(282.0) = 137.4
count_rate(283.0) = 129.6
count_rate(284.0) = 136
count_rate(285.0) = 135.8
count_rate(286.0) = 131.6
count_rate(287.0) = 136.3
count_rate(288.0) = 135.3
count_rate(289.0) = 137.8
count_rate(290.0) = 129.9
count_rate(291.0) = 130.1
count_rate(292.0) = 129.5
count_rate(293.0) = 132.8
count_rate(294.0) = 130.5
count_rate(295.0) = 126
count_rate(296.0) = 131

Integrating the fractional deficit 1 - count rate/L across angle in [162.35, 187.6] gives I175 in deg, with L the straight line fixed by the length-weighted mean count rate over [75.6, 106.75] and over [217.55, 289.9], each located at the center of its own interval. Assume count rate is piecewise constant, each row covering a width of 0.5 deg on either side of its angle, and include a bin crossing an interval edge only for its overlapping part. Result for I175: 3.4 deg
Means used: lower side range 152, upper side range 135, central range 124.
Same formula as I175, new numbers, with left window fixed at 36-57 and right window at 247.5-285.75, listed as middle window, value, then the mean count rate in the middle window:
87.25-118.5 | 0.77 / 151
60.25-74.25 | 0.11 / 159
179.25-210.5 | 2.73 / 131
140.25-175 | 1.10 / 144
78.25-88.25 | 0.32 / 153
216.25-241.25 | 0.58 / 136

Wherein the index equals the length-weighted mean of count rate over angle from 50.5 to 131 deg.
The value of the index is 154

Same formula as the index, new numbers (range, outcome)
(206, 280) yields 135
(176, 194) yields 118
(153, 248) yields 134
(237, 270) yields 133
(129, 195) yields 137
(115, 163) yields 146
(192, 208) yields 137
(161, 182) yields 126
